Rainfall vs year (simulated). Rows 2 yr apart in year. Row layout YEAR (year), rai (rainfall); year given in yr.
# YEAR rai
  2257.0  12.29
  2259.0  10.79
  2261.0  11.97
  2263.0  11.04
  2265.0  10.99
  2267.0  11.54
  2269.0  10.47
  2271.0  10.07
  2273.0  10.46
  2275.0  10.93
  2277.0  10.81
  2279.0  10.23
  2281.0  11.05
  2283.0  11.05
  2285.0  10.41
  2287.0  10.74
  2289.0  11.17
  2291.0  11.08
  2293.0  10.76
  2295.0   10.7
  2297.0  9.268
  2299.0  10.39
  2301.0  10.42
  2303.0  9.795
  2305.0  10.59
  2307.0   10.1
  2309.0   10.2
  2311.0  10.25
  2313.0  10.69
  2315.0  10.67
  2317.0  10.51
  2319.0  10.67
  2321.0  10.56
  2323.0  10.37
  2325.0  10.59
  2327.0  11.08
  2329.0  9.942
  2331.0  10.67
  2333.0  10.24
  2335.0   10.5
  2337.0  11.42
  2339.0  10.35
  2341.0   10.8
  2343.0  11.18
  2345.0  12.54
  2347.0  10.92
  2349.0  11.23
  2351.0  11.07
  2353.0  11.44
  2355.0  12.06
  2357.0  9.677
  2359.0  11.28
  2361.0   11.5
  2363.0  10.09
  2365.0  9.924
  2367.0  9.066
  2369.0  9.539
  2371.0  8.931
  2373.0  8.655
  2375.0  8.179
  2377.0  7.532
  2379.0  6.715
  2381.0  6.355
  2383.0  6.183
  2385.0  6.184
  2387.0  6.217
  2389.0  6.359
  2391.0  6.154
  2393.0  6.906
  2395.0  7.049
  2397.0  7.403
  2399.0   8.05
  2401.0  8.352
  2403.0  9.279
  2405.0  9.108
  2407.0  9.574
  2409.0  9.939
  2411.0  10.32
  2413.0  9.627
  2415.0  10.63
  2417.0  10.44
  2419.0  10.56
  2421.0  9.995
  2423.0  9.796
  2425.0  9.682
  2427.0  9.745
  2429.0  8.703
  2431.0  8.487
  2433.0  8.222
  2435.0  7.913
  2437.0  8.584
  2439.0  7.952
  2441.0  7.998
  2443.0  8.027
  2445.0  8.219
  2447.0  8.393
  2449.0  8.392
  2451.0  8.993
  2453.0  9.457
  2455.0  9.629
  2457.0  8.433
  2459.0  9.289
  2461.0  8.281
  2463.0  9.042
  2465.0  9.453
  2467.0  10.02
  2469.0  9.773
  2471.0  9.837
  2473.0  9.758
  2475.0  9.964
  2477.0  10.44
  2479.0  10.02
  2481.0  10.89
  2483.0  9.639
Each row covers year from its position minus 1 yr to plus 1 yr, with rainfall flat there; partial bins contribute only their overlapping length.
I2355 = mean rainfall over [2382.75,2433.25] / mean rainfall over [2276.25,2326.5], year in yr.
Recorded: 0.82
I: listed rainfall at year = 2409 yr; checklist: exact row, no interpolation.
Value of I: 9.939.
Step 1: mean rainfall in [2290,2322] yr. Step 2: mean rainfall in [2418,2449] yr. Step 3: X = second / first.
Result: 0.85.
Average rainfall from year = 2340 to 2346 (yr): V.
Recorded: 11.5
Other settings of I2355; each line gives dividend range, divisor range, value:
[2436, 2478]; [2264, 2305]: 0.85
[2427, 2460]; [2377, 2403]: 1.23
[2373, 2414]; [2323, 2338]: 0.73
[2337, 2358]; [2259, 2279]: 1.02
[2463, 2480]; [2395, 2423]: 1.05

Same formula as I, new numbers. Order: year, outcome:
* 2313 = 10.69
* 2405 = 9.108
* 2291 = 11.08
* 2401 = 8.352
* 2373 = 8.655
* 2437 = 8.584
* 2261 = 11.97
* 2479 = 10.02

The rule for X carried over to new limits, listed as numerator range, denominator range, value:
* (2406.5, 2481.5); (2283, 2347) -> 0.88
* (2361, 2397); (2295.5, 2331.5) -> 0.75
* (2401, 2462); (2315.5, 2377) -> 0.87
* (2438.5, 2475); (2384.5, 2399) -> 1.34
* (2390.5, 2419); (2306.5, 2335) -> 0.85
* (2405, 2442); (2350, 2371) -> 0.89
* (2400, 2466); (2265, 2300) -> 0.85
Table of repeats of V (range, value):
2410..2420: 10.3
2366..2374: 9.05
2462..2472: 9.62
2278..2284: 10.8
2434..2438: 8.25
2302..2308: 10.2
